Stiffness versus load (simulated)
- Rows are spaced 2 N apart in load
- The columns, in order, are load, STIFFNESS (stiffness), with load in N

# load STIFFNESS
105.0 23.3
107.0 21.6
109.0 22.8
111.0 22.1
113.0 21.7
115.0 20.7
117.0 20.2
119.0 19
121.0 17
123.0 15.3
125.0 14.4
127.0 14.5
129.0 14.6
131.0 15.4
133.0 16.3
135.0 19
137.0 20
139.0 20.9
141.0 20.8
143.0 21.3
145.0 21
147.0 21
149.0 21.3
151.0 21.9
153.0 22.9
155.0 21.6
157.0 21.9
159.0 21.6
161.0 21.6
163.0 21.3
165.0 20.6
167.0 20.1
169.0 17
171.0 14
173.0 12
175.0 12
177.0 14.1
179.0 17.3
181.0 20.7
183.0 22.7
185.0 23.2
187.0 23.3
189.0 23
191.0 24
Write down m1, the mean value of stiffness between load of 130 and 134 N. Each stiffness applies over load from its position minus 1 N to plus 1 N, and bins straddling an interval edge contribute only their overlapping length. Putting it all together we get 15.9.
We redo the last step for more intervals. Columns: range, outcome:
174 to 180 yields 14.5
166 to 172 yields 17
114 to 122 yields 19.2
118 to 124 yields 17.1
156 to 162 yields 21.7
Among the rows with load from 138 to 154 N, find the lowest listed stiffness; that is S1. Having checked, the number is 20.8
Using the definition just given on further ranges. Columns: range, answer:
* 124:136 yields 14.4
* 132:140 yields 16.3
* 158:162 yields 21.6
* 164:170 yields 17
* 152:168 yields 20.1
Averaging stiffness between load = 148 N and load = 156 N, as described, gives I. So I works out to 21.9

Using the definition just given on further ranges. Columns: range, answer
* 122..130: 14.7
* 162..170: 19.8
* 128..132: 15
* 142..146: 21.1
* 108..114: 22.2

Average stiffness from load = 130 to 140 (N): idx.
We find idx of 18.3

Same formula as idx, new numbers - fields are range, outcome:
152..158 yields 22.1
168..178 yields 13.8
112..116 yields 21.2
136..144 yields 20.8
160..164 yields 21.5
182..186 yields 22.9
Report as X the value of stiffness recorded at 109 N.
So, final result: 22.8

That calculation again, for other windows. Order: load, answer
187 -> 23.3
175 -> 12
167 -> 20.1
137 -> 20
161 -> 21.6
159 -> 21.6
